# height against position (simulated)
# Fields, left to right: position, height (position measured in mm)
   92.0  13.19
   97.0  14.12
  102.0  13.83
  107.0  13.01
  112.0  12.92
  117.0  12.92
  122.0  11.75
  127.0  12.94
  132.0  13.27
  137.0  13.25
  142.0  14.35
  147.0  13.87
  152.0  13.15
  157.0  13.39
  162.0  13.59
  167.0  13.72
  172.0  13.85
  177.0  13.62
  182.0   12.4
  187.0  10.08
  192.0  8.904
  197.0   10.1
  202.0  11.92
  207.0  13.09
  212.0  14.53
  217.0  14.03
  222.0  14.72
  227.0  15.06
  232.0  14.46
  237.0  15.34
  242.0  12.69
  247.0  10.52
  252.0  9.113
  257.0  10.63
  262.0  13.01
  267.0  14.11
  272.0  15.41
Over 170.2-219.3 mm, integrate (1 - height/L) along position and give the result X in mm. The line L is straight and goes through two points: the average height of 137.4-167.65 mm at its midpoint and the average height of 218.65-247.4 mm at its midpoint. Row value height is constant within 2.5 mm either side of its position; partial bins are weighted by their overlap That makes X 5.8 mm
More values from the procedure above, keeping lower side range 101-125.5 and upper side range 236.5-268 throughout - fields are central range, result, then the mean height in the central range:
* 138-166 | -2.4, 13.7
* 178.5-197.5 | 2.7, 10.6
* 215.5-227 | -2.3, 14.6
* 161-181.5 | -1.9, 13.6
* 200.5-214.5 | -1.2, 13.3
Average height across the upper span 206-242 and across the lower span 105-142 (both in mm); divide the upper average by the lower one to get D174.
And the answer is 1.11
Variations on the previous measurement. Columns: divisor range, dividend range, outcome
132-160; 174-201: 0.82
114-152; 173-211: 0.88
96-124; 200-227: 1.06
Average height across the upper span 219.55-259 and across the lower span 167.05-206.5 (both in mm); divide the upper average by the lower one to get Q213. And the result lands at 1.09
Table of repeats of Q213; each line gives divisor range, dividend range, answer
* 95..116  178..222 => 0.90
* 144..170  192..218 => 0.91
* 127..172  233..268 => 0.90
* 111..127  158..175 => 1.09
